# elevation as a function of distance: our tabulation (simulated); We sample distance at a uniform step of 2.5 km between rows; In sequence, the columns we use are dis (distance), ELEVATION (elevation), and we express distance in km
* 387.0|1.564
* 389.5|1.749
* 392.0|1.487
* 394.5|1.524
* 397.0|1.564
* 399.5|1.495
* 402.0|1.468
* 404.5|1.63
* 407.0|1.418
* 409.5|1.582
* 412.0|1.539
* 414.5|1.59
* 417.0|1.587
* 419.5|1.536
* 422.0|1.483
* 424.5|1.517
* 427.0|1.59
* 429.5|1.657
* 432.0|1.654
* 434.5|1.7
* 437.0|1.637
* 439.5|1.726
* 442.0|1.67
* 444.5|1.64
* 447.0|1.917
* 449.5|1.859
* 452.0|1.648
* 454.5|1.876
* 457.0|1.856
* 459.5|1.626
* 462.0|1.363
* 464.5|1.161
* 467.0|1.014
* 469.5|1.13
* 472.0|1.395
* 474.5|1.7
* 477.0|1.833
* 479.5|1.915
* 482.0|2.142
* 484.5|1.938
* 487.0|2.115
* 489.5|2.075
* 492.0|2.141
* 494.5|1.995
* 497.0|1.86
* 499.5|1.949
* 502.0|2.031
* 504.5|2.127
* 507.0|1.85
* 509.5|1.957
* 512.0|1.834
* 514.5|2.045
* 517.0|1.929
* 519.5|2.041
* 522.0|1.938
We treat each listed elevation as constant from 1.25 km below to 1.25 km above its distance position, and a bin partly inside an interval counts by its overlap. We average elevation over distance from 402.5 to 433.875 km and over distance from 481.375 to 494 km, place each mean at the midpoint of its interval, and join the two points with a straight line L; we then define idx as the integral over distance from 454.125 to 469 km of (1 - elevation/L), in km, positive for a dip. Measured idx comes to 3.4 km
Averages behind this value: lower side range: 1.57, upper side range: 2.07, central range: 1.44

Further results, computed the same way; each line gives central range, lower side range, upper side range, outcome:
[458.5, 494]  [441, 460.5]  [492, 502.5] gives 3.7 km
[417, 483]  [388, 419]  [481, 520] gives 5.3 km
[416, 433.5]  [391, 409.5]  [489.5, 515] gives 0.6 km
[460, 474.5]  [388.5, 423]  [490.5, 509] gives 4.4 km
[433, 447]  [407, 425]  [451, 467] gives -1.4 km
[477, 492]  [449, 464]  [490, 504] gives -1.0 km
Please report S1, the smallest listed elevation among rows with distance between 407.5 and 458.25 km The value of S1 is 1.483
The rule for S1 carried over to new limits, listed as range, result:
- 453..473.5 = 1.014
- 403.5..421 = 1.418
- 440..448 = 1.64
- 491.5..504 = 1.86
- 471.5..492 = 1.395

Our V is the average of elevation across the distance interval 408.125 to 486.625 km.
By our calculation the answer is 1.63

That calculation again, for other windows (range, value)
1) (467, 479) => 1.49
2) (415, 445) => 1.62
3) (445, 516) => 1.8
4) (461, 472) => 1.19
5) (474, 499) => 1.98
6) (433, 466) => 1.66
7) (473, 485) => 1.89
